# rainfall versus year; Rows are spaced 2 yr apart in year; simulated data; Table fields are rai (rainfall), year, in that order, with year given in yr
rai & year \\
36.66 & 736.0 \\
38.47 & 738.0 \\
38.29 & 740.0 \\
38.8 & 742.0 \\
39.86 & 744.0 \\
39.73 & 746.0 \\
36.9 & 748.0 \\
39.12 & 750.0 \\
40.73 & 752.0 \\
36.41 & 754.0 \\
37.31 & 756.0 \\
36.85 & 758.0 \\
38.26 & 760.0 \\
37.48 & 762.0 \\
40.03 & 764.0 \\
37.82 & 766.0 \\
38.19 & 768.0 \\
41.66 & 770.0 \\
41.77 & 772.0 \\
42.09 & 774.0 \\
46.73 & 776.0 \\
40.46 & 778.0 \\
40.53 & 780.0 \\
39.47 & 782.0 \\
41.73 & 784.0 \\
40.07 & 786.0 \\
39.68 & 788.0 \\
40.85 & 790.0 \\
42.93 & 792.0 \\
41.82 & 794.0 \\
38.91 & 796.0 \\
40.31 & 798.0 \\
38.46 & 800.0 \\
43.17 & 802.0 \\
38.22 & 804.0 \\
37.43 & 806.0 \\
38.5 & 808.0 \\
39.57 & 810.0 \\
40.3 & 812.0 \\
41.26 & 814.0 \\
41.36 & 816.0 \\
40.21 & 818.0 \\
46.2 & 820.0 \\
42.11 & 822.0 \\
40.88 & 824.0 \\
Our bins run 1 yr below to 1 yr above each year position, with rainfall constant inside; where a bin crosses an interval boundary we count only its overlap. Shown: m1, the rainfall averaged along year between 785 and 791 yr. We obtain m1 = 40.2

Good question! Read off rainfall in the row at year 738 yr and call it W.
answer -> 38.47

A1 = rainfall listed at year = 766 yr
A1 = 37.82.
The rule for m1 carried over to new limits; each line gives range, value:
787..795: 41.3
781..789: 40.2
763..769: 38.7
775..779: 43.6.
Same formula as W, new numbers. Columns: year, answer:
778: 40.46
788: 39.68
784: 41.73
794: 41.82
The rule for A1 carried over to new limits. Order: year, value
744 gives 39.86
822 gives 42.11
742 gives 38.8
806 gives 37.43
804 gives 38.22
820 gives 46.2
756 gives 37.31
